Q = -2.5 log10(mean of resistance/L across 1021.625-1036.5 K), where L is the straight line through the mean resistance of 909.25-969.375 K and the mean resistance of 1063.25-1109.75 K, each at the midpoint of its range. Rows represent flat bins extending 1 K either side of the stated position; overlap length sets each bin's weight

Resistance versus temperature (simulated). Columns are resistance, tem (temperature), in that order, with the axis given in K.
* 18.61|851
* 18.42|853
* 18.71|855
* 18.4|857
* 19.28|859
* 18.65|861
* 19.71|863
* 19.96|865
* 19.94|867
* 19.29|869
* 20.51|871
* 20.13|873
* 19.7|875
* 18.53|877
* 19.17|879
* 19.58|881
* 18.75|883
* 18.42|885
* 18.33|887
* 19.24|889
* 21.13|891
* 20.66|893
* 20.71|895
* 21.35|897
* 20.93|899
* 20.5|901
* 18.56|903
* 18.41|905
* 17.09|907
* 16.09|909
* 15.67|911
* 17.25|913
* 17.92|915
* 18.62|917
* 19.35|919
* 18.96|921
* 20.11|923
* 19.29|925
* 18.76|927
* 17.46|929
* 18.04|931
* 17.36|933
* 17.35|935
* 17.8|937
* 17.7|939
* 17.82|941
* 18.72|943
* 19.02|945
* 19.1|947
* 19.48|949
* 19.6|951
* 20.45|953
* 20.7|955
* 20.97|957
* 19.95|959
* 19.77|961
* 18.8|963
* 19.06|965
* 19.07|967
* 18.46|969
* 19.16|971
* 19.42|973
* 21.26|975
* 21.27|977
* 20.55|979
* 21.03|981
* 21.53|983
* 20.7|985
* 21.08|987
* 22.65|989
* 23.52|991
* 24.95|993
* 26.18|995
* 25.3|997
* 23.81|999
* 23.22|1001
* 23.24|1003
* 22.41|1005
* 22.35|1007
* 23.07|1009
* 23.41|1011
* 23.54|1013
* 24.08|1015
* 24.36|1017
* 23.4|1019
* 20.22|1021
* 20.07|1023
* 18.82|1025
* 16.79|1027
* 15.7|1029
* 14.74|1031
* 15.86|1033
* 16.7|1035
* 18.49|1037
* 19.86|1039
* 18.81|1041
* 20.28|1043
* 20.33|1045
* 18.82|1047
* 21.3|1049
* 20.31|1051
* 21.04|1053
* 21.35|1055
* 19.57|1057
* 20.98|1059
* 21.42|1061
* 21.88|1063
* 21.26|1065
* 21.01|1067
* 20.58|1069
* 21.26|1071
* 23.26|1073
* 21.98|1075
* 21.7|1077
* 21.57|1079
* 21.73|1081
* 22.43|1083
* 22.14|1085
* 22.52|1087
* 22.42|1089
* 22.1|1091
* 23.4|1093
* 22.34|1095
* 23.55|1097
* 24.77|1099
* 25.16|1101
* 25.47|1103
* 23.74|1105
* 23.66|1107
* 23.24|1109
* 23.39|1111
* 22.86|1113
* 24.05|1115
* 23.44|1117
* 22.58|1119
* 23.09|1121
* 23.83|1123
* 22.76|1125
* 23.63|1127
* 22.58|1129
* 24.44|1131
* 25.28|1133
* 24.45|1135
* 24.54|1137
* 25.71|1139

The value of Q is 0.229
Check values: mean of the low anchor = 18.7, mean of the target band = 17.1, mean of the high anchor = 22.6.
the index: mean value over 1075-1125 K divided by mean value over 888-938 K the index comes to 1.23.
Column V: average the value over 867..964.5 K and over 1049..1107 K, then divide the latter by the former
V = 1.17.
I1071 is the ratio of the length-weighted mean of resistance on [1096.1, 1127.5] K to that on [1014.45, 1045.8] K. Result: 1.23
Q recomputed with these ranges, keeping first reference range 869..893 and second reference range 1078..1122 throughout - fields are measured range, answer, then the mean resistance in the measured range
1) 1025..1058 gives 0.183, 18.7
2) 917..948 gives 0.104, 18.5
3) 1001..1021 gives -0.073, 23.2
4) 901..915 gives 0.142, 17.5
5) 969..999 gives -0.039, 22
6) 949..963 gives 0.034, 20.1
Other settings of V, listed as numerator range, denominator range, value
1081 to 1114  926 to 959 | 1.24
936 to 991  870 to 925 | 1.04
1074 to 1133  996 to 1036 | 1.10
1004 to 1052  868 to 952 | 1.07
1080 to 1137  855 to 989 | 1.21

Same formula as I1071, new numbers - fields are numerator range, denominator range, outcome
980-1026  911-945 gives 1.25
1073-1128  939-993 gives 1.15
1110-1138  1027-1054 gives 1.27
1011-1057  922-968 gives 1.05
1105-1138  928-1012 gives 1.14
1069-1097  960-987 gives 1.11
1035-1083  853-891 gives 1.08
